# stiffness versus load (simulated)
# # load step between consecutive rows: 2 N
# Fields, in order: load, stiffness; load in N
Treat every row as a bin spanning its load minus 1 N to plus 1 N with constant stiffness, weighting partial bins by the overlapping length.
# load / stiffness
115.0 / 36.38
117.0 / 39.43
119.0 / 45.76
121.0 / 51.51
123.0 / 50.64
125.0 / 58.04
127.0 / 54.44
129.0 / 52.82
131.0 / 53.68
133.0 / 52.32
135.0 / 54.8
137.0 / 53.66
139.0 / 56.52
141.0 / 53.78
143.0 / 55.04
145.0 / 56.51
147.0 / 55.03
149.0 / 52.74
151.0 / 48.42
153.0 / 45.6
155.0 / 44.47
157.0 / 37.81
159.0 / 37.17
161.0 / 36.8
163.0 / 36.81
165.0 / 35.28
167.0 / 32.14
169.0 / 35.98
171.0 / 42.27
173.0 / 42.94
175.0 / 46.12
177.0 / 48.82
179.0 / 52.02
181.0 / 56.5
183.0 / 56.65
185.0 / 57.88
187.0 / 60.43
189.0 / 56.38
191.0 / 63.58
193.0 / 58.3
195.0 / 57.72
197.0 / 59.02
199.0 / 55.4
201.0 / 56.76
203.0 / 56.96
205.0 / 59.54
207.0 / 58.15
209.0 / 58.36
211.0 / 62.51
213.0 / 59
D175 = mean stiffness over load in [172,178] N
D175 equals 46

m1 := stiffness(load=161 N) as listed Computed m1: 36.8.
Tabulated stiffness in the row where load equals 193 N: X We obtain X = 58.3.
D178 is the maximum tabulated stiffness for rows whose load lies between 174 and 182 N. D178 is 56.5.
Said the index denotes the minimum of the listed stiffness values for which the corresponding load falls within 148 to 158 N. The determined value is 37.81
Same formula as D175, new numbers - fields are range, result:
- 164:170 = 34.5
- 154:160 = 39.8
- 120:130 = 53.5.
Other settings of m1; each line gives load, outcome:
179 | 52.02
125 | 58.04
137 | 53.66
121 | 51.51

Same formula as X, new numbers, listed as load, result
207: 58.15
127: 54.44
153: 45.6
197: 59.02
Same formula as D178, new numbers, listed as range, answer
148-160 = 52.74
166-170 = 35.98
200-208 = 59.54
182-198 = 63.58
